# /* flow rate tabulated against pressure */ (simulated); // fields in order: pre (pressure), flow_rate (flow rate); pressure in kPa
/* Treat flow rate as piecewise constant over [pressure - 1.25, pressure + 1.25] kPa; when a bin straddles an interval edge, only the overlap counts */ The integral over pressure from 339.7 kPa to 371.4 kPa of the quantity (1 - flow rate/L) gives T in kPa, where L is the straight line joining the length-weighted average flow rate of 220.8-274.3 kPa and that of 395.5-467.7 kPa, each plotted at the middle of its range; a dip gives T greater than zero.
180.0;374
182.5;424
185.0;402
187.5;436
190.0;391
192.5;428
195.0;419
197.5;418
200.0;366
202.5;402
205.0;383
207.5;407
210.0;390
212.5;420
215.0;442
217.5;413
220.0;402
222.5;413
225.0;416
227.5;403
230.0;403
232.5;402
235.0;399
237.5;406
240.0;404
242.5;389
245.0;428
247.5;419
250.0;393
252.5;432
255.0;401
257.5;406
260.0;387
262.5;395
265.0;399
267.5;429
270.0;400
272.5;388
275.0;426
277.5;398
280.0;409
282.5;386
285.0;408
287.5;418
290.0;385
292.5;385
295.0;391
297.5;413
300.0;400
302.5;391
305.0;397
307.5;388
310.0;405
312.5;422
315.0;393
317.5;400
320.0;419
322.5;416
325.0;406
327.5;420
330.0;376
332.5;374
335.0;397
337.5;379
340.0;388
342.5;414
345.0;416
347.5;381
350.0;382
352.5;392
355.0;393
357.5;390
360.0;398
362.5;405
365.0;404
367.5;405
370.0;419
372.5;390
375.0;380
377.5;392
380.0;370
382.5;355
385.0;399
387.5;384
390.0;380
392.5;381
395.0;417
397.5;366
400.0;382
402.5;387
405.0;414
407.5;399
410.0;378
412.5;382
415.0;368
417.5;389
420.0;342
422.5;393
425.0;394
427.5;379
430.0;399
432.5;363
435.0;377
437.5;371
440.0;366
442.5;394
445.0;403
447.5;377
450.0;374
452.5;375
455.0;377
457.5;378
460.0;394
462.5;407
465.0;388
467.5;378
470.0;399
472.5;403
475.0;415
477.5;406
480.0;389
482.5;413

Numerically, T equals -0.6 kPa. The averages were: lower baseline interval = 406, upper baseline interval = 383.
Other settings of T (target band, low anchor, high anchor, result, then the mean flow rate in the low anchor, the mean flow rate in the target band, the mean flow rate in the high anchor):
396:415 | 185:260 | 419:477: 0.2 kPa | 408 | 386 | 385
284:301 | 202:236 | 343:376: 0.1 kPa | 407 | 400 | 397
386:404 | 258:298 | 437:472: 0.2 kPa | 401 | 386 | 385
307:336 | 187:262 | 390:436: -0.5 kPa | 407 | 402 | 384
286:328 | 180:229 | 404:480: -0.4 kPa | 408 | 403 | 386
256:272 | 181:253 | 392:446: 0.0 kPa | 408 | 402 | 384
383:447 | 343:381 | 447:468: 0.8 kPa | 395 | 384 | 384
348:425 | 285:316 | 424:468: 0.4 kPa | 399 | 388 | 383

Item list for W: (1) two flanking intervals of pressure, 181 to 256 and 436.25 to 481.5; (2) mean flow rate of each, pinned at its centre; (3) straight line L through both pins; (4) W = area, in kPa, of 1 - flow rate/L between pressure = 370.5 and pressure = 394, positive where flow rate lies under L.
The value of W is 0.72 kPa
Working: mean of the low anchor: 408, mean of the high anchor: 389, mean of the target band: 383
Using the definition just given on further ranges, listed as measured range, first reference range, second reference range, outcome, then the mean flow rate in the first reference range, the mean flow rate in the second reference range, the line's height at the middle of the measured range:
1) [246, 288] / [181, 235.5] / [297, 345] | -0.2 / 408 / 400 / 404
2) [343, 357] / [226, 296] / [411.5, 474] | 0.0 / 403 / 383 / 393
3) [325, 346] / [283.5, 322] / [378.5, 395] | -0.1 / 401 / 381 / 393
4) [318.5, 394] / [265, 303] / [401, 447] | -0.3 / 402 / 383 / 392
